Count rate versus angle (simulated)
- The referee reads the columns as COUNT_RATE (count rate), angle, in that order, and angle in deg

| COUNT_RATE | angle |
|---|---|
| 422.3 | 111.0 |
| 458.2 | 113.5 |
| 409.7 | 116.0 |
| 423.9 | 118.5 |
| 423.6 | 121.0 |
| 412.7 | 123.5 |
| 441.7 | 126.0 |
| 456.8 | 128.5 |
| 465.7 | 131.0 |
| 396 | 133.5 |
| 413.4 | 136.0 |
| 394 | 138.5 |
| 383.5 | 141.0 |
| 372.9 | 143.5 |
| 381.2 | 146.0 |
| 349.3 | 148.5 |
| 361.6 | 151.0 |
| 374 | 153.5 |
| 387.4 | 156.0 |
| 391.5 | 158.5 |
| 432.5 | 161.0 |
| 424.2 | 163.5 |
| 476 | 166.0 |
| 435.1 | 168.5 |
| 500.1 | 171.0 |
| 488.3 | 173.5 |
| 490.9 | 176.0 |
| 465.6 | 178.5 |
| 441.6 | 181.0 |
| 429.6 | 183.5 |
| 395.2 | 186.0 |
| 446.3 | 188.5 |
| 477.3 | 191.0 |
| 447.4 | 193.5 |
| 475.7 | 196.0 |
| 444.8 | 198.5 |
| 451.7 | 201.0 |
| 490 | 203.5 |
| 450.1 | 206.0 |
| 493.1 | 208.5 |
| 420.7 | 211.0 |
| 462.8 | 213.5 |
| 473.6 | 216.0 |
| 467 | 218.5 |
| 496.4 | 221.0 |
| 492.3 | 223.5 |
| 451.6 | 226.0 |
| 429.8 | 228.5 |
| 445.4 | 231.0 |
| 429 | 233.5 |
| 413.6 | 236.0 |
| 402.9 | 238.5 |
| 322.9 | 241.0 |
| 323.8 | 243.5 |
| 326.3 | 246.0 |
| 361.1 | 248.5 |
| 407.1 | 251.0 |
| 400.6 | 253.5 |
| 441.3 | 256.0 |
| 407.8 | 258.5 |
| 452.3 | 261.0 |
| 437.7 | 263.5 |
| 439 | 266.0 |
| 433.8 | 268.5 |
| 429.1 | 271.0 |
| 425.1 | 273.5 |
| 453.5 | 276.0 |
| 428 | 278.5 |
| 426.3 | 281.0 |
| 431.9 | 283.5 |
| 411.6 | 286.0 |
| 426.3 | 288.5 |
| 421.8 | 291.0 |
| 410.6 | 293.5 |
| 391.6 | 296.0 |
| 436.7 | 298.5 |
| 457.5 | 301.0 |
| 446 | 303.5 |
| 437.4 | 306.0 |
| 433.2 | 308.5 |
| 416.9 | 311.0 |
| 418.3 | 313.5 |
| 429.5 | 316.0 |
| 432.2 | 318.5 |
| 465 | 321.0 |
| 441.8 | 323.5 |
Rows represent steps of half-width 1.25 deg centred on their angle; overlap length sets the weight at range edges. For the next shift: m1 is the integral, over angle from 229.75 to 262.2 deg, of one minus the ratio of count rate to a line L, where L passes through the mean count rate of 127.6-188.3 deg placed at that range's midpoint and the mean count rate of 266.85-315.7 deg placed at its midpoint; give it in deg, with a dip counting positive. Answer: 2.4 deg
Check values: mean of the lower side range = 421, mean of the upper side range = 428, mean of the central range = 395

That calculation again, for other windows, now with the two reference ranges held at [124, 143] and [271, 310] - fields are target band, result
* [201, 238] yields -2.8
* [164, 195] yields -2.6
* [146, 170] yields 1.0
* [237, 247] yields 1.9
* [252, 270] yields -0.1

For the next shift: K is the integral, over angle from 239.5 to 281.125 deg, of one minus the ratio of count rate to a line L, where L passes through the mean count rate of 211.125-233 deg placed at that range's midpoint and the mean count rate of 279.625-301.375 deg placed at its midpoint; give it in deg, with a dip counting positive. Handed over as 3.10 deg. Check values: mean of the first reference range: 461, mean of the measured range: 406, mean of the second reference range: 422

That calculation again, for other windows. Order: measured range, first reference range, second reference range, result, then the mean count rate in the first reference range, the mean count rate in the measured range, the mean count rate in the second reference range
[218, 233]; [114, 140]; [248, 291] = -1.3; 424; 462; 425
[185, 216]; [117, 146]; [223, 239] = -1.8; 415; 456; 437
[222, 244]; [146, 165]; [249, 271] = 0.0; 389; 416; 425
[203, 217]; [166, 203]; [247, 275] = -0.6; 458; 464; 421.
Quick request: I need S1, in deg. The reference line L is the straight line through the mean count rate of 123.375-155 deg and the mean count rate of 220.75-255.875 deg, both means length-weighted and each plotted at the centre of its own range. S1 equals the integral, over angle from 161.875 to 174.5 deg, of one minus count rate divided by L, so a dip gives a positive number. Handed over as -1.9 deg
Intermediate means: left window 400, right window 406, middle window 463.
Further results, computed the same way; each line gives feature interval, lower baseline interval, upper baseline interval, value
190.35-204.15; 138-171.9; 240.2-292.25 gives -1.9 deg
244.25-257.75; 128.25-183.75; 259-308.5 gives 1.4 deg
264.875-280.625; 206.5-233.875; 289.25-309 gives 0.2 deg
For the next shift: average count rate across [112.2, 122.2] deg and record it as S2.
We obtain 429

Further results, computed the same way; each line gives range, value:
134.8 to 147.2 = 389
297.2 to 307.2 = 444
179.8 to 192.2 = 438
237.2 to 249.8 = 348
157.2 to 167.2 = 431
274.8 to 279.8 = 440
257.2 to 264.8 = 433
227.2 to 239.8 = 424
